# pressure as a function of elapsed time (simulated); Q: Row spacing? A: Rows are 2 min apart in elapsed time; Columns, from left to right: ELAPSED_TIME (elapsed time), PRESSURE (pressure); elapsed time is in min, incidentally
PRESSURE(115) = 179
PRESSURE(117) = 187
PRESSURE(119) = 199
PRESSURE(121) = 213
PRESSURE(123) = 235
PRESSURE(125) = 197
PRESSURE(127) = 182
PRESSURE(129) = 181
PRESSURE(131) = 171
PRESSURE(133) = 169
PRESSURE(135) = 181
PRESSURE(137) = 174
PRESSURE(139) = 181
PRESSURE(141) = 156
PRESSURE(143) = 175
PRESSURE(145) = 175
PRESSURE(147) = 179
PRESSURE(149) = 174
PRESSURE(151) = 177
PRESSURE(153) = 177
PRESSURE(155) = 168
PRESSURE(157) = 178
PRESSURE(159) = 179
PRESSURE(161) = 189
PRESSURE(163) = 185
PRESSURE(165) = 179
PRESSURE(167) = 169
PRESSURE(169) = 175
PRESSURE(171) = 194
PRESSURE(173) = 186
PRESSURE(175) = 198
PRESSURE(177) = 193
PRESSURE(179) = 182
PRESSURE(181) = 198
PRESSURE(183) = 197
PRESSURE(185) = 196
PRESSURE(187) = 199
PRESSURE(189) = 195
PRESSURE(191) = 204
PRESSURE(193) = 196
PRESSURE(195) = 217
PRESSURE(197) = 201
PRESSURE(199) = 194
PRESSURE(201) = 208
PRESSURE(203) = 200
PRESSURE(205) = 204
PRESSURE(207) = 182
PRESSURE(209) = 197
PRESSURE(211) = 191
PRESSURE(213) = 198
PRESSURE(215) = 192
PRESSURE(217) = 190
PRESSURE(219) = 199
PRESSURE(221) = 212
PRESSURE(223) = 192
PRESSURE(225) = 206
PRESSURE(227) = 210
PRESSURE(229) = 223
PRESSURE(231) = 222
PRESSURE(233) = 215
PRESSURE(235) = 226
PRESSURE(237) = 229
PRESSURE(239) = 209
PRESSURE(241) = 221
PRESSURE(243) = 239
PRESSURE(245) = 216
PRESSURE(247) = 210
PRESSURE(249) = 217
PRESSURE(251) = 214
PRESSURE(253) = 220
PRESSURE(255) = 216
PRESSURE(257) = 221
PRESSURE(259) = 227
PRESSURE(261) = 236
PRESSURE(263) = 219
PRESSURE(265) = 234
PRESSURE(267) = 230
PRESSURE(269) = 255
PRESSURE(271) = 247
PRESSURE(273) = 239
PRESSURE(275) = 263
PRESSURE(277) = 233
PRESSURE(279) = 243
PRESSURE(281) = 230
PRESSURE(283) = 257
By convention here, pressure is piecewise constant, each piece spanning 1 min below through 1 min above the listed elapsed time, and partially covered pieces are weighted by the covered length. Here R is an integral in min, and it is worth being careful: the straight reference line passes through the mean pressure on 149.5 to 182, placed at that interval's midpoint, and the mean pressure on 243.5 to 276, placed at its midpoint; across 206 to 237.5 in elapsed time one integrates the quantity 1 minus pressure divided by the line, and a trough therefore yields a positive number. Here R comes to 0.9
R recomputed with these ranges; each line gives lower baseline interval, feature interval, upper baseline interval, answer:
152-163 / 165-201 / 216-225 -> -1.3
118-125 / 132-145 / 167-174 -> 1.9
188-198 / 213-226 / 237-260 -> 0.8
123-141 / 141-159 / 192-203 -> 1.2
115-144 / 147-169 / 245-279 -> 2.0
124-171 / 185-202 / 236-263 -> -0.4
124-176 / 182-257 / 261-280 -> 2.4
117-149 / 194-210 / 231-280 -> 0.7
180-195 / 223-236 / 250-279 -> 0.1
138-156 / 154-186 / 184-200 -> 0.3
